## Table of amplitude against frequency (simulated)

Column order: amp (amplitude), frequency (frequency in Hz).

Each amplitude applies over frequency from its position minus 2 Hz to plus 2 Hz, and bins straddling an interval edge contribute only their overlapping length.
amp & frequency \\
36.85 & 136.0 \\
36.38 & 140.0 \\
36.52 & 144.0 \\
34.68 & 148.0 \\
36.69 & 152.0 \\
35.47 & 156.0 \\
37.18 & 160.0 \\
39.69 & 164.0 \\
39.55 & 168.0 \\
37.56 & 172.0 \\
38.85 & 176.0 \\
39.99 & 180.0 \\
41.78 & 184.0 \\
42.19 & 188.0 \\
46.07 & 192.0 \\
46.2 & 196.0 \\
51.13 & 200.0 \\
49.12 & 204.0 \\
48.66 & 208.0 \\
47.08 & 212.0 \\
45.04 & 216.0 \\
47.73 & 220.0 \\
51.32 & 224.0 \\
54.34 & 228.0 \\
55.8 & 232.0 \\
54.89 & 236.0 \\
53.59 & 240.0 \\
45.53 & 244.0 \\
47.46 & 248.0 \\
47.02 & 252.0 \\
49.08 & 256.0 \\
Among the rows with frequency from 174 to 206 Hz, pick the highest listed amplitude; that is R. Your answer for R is 51.13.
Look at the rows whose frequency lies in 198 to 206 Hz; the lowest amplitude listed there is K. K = 49.12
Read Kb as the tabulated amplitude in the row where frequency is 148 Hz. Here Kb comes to 34.68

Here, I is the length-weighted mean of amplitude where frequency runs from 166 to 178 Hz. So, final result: 38.7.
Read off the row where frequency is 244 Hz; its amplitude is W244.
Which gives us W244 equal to 45.53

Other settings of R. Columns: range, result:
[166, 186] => 41.78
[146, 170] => 39.69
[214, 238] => 55.8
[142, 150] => 36.52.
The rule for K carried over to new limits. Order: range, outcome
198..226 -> 45.04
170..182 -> 37.56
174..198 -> 38.85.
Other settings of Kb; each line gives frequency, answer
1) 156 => 35.47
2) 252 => 47.02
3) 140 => 36.38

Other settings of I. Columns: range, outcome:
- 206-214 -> 47.9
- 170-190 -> 40.1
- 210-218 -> 46.1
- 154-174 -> 37.9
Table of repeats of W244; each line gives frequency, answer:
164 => 39.69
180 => 39.99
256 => 49.08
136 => 36.85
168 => 39.55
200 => 51.13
